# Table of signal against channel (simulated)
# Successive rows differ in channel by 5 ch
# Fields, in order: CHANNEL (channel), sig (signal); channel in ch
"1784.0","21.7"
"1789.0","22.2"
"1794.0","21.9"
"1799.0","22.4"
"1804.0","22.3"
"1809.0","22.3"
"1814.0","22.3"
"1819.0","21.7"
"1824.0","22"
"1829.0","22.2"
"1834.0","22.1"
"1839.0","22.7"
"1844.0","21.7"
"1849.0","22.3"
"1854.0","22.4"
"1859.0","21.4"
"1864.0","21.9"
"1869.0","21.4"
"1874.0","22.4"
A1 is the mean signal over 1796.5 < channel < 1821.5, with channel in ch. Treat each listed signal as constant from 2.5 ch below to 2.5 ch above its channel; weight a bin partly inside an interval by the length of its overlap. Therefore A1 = 22.2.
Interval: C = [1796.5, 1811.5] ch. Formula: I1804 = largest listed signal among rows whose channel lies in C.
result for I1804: 22.4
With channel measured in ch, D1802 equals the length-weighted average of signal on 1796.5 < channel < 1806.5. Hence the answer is 22.4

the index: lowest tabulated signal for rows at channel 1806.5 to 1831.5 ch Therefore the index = 21.7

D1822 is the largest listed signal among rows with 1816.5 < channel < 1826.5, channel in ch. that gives 22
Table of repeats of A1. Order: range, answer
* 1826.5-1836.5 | 22.1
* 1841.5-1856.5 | 22.1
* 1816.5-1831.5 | 22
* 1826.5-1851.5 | 22.2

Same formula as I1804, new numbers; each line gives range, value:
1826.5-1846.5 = 22.7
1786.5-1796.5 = 22.2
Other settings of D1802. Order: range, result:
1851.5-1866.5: 21.9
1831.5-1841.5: 22.4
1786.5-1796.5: 22.1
